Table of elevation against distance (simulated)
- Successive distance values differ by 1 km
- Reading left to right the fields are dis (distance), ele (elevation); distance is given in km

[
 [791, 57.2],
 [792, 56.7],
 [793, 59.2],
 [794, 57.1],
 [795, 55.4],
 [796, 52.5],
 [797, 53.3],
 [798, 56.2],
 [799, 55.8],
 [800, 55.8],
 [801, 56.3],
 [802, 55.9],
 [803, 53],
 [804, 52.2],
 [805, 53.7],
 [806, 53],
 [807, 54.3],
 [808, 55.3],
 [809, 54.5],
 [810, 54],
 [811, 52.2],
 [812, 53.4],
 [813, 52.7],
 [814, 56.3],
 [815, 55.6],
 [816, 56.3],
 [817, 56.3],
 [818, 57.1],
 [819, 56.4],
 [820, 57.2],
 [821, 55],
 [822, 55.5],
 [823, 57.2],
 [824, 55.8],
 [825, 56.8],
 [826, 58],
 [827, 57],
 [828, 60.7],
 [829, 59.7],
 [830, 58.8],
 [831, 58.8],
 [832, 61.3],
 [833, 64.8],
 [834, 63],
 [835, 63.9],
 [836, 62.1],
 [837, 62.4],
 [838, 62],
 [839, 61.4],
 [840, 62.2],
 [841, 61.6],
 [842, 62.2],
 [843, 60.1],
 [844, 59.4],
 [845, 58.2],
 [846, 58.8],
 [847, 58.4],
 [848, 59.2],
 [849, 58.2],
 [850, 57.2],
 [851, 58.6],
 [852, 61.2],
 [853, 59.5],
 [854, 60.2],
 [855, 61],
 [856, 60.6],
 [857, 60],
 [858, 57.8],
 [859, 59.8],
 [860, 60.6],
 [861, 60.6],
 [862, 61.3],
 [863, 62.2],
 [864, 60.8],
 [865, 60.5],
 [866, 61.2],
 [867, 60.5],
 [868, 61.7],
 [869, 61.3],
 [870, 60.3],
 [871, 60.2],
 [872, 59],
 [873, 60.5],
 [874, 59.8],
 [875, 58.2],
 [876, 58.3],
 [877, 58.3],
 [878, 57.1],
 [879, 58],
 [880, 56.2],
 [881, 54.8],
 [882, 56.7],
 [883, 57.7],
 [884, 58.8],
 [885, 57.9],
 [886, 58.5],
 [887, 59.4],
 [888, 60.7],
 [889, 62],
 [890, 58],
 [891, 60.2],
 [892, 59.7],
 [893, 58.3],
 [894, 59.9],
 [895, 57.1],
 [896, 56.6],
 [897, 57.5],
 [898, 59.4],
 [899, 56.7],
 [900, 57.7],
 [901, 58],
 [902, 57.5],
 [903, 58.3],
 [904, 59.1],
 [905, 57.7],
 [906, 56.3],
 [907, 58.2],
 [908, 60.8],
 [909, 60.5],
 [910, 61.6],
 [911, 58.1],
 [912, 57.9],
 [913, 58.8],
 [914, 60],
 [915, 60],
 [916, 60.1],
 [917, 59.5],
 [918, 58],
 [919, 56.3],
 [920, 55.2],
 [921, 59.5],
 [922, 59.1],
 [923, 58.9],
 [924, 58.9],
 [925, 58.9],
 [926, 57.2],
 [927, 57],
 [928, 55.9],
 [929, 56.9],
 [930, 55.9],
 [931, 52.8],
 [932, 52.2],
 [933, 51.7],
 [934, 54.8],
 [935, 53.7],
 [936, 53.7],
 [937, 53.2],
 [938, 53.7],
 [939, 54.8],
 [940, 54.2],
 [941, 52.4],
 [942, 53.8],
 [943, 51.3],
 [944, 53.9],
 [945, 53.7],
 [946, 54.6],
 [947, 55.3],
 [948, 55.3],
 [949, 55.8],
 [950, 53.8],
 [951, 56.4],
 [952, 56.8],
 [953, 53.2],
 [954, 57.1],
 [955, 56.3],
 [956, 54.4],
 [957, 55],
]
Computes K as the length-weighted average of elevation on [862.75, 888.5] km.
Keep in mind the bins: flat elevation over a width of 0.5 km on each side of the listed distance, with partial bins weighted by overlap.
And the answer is 59.1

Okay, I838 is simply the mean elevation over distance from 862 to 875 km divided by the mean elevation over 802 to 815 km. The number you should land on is 1.12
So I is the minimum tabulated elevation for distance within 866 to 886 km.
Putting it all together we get 54.8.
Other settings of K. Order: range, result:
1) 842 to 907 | 59.1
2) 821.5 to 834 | 58.9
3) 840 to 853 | 59.5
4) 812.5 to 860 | 59.1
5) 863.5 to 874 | 60.6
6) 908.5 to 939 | 57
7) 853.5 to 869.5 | 60.6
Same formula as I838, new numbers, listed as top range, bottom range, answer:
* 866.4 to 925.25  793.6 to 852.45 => 1.02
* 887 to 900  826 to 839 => 0.96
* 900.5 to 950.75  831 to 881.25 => 0.94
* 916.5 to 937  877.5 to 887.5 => 0.98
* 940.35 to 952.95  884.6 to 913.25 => 0.93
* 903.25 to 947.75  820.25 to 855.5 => 0.95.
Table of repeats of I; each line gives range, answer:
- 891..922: 55.2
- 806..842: 52.2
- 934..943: 51.3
